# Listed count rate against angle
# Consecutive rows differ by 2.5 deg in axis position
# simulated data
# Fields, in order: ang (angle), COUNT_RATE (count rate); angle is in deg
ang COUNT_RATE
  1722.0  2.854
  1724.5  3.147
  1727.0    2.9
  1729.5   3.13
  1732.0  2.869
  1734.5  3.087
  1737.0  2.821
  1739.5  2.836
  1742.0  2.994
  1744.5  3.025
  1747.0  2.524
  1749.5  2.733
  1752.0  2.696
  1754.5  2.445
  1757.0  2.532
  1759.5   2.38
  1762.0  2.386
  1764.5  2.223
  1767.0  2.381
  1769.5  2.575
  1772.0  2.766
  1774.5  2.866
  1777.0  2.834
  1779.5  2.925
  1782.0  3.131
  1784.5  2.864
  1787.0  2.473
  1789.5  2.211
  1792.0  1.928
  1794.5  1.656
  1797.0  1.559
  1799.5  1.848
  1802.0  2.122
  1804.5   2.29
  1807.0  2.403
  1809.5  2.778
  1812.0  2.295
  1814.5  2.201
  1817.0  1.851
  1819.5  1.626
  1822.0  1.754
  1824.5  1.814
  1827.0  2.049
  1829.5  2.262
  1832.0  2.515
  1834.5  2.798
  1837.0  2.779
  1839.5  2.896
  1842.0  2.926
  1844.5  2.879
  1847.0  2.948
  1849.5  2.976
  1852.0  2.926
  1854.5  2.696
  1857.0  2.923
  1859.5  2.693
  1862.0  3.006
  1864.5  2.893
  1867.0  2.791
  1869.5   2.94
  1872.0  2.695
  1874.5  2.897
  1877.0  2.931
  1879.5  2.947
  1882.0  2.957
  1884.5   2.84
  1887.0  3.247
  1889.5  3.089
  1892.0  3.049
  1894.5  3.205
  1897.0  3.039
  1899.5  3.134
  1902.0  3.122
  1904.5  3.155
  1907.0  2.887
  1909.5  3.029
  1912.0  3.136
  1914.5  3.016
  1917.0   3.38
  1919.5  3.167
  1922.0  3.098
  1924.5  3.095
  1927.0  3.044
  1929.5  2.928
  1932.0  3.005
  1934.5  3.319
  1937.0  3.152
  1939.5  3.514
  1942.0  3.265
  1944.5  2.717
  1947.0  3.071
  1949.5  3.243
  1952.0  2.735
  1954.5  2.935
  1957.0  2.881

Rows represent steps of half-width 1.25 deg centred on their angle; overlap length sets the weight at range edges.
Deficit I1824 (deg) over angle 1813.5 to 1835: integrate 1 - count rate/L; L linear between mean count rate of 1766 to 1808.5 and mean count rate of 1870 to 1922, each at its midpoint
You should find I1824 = 4.5 deg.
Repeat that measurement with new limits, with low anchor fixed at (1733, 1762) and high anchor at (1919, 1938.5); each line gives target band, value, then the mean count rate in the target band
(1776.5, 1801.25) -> 4.2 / 2.32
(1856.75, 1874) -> 0.7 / 2.85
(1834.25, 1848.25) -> 0.2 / 2.88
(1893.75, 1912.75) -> -0.2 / 3.08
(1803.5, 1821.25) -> 4.1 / 2.19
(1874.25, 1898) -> -0.1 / 3.03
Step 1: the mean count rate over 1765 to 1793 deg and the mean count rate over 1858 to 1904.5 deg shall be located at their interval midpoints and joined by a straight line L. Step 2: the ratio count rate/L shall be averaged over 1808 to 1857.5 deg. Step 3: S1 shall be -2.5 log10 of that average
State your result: 0.135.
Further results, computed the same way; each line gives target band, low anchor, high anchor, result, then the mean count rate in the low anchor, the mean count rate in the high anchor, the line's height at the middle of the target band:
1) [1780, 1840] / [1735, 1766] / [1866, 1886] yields 0.22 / 2.64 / 2.88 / 2.75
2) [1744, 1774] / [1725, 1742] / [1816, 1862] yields 0.12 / 2.95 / 2.53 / 2.85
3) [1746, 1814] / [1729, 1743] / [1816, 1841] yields 0.08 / 2.95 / 2.25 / 2.61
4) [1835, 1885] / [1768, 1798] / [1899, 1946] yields -0.02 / 2.49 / 3.11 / 2.83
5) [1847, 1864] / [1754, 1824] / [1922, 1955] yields -0.08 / 2.33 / 3.08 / 2.66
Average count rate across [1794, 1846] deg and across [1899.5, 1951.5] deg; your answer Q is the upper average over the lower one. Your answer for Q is 1.4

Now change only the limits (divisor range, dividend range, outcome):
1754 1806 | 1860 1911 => 1.25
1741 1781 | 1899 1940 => 1.18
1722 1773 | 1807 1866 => 0.93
